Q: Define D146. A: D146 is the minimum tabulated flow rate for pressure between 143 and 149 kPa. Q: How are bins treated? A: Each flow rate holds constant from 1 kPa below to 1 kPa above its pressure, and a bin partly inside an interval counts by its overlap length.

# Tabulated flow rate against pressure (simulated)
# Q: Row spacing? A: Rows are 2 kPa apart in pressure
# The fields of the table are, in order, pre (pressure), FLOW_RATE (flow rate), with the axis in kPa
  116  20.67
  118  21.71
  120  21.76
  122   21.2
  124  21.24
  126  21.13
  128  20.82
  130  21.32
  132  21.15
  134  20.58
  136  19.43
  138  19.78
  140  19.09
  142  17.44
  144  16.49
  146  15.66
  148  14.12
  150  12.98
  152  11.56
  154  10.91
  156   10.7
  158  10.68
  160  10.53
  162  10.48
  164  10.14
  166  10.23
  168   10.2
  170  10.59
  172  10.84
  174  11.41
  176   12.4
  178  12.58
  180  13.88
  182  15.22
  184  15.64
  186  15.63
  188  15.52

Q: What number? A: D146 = 14.12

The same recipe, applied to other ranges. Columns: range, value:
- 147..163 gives 10.48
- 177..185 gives 12.58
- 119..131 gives 20.82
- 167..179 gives 10.2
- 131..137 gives 19.43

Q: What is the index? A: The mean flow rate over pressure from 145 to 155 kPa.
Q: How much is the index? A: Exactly 13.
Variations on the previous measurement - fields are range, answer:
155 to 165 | 10.5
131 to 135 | 20.9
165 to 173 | 10.5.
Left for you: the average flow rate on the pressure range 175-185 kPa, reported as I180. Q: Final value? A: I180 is 13.9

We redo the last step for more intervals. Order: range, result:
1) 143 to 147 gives 16.1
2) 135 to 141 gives 19.4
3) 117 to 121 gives 21.7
